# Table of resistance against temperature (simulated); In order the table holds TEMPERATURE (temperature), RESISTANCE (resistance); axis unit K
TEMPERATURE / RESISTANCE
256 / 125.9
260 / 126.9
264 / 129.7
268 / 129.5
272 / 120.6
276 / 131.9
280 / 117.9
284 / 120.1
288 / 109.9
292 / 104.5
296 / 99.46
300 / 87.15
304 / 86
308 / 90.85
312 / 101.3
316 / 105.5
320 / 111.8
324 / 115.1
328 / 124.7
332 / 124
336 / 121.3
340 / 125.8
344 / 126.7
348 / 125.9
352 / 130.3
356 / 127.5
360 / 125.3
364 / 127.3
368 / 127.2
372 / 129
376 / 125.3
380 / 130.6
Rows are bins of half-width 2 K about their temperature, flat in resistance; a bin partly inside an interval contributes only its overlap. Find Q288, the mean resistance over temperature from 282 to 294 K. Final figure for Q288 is 112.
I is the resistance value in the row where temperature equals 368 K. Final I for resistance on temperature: 127.2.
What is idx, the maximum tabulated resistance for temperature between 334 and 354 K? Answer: 130.3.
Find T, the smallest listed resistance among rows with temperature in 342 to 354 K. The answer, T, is 125.9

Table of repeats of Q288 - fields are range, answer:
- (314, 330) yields 114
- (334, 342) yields 124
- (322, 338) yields 121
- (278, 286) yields 119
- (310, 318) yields 103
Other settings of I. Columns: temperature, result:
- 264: 129.7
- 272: 120.6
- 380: 130.6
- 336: 121.3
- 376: 125.3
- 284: 120.1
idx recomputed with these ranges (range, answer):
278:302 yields 120.1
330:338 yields 124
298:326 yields 115.1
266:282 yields 131.9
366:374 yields 129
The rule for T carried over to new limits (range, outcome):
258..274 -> 120.6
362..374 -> 127.2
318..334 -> 111.8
